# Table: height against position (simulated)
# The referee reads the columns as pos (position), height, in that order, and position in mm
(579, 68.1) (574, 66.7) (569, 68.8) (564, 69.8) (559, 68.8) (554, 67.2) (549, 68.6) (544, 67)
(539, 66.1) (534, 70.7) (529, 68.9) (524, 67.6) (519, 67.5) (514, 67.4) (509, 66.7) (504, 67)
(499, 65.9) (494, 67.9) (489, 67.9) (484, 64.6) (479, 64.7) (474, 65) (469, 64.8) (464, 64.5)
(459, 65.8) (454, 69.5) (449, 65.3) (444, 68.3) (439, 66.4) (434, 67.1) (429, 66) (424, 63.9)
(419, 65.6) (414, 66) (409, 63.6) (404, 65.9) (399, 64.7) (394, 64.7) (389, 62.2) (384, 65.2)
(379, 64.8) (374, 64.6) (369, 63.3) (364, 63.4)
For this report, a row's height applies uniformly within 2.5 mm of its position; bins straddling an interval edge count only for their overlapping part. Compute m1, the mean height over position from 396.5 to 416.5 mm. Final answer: 65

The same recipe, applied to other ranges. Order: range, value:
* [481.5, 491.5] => 66.2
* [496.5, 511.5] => 66.5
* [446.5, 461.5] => 66.9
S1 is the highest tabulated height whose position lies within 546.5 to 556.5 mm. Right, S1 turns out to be 68.6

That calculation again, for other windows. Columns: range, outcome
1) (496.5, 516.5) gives 67.4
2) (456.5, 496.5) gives 67.9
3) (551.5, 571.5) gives 69.8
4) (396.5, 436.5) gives 67.1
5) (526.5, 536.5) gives 70.7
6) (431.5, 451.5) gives 68.3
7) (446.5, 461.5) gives 69.5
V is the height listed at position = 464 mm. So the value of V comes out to 64.5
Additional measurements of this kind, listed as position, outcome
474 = 65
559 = 68.8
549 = 68.6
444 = 68.3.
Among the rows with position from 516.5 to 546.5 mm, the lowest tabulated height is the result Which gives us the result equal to 66.1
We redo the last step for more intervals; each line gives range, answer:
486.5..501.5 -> 65.9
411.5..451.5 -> 63.9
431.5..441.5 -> 66.4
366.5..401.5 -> 62.2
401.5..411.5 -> 63.6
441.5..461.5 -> 65.3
